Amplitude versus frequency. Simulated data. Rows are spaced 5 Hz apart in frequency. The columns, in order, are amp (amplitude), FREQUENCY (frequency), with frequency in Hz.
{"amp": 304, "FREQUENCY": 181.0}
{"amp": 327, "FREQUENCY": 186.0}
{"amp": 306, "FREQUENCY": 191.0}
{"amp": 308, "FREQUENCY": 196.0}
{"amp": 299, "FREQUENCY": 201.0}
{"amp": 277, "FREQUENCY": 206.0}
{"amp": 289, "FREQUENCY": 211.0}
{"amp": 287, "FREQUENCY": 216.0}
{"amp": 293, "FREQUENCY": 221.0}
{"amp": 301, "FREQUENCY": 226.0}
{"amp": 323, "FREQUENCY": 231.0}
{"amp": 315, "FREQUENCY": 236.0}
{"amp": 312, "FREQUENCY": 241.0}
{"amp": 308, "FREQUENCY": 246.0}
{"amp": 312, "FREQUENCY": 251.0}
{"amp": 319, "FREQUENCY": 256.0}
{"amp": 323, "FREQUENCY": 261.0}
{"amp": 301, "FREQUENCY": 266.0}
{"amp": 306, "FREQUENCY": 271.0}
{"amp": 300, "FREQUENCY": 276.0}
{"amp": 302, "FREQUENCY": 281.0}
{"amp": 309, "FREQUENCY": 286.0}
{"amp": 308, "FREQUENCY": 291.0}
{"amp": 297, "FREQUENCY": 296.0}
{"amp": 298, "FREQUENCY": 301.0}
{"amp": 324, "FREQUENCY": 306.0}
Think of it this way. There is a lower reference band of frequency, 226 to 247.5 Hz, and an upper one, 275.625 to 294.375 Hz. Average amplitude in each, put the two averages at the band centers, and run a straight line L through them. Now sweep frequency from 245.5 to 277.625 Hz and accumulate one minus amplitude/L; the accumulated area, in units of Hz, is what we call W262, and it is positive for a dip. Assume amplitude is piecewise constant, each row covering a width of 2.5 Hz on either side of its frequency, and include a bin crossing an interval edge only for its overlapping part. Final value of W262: -0.1 Hz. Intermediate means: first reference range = 313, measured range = 310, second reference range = 305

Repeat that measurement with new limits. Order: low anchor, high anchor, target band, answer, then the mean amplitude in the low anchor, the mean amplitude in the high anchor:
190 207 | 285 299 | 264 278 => 0.0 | 299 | 304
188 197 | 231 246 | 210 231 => 1.0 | 308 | 314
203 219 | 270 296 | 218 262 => -2.8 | 285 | 304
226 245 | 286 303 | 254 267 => -0.3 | 314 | 302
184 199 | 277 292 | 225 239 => -0.2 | 313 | 306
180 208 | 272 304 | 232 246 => -0.5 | 304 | 303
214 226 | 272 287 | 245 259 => -0.7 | 292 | 303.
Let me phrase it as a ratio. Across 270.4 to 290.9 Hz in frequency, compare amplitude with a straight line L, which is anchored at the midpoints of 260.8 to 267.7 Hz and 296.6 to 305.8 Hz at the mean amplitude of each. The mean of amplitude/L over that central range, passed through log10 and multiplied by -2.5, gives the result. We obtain 0.01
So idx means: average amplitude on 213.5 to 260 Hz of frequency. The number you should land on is 308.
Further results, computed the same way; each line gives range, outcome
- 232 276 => 312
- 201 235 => 296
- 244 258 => 313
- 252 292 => 309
